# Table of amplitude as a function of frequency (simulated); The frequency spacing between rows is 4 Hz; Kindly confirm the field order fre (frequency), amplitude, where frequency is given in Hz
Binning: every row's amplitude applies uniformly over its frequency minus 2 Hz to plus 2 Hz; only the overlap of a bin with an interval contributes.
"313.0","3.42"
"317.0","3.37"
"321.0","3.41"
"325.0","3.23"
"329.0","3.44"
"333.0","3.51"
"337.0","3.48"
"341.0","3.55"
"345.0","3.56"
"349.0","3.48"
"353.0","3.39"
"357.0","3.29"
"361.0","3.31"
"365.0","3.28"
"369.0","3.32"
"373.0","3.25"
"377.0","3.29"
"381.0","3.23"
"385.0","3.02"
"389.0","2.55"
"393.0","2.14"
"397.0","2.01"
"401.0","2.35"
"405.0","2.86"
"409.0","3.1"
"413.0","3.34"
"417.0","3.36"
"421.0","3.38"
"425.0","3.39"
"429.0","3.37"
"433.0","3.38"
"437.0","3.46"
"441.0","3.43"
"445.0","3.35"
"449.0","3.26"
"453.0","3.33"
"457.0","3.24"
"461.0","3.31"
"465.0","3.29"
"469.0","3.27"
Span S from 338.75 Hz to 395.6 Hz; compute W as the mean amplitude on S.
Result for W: 3.18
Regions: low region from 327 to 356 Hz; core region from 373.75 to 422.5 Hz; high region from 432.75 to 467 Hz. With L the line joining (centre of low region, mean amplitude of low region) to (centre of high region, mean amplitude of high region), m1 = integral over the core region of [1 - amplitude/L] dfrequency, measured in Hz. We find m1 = 7.4 Hz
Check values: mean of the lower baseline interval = 3.48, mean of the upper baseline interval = 3.34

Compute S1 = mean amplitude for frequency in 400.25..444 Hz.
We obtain 3.25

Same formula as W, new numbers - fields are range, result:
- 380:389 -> 2.99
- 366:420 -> 2.92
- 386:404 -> 2.34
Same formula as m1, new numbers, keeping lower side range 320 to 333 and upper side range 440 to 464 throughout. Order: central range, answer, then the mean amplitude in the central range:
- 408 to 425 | 0.1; 3.32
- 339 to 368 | -0.3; 3.41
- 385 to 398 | 3.8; 2.37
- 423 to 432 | -0.1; 3.38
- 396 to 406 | 2.8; 2.4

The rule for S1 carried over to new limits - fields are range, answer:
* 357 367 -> 3.29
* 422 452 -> 3.38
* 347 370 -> 3.35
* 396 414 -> 2.74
